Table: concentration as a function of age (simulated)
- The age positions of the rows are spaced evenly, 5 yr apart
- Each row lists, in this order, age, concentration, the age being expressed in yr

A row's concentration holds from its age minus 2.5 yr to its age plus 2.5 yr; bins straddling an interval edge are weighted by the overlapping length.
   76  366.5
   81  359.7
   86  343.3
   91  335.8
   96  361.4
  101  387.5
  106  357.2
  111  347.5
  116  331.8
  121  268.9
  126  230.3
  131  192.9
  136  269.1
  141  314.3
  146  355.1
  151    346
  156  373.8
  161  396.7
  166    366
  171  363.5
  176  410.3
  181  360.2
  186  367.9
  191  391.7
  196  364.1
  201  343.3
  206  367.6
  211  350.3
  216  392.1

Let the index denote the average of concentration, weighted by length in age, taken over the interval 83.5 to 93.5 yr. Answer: 340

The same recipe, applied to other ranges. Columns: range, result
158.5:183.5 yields 379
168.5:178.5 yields 387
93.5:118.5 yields 357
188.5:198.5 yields 378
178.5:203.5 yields 365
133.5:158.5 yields 332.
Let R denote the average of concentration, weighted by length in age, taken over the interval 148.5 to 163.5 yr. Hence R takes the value 372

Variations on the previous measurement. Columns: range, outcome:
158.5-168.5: 381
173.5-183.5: 385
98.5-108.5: 372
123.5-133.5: 212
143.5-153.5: 351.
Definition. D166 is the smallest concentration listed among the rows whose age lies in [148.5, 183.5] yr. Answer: 346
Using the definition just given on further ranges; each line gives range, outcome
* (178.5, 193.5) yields 360.2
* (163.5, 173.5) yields 363.5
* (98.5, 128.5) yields 230.3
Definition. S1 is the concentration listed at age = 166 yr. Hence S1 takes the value 366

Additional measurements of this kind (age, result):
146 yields 355.1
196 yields 364.1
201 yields 343.3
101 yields 387.5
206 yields 367.6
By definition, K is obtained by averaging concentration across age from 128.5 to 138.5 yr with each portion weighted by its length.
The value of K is 231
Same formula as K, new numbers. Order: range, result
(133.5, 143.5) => 292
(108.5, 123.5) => 316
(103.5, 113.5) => 352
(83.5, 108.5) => 357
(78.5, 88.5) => 352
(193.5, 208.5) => 358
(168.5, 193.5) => 379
